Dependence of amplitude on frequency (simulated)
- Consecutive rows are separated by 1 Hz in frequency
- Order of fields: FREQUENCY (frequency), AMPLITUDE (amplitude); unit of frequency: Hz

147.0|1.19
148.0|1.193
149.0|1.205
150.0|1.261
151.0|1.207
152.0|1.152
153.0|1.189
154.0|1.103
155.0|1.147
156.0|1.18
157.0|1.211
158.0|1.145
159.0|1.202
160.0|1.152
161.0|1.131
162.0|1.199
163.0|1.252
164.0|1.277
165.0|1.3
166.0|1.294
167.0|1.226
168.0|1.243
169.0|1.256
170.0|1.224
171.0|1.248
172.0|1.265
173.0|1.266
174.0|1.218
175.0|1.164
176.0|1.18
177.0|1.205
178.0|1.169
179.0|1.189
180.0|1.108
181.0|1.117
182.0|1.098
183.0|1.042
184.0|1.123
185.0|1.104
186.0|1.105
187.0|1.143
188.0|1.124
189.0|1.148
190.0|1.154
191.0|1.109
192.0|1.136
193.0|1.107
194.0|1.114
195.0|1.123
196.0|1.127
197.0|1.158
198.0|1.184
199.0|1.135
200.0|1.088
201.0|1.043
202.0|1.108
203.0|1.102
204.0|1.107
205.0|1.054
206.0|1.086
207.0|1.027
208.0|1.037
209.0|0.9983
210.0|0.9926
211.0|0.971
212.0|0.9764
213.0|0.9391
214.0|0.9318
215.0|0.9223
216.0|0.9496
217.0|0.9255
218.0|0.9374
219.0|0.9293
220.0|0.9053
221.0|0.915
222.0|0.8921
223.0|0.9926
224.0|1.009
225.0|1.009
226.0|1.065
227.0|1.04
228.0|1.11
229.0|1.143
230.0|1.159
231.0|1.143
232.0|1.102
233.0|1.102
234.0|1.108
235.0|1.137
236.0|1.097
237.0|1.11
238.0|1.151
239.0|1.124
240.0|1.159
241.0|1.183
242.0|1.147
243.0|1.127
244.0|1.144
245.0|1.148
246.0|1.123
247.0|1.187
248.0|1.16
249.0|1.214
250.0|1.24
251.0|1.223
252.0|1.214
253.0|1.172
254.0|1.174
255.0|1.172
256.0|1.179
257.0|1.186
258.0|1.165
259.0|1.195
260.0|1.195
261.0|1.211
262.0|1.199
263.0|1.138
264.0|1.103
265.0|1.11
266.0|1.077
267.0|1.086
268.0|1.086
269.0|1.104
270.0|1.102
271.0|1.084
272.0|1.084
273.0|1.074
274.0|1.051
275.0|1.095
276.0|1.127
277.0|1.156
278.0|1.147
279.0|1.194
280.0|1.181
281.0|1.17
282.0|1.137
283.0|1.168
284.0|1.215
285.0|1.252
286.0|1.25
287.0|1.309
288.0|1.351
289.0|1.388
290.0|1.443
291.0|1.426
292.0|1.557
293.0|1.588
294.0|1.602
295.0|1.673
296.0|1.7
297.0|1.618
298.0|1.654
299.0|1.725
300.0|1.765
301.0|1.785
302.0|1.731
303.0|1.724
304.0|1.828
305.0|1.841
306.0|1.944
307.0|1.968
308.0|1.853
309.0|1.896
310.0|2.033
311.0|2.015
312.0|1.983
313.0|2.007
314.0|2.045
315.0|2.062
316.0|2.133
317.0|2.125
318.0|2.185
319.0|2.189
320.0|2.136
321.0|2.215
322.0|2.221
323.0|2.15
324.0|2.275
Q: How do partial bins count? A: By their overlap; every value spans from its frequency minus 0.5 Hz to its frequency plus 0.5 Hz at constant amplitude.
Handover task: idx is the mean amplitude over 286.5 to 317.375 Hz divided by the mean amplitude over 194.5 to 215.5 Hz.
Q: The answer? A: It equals 1.7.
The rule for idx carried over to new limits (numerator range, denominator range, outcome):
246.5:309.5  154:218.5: 1.19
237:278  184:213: 1.05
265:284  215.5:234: 1.10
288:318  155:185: 1.50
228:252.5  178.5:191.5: 1.03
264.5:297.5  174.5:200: 1.11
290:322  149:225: 1.68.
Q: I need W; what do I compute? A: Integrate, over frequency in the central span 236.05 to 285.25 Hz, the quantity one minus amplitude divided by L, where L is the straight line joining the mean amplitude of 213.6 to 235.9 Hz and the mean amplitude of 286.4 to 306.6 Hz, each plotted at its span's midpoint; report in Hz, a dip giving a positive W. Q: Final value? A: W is 6.1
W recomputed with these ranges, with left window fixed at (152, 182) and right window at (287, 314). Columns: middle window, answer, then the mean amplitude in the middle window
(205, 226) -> 6.34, 0.972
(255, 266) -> 2.86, 1.16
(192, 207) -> 2.49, 1.11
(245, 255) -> 2.25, 1.19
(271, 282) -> 3.43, 1.13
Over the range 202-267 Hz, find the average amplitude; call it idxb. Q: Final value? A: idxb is 1.09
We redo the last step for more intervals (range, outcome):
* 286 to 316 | 1.74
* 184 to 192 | 1.13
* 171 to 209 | 1.13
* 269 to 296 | 1.27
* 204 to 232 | 1.01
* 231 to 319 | 1.38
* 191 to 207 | 1.11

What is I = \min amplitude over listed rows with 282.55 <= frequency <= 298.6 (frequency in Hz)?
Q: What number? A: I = 1.168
